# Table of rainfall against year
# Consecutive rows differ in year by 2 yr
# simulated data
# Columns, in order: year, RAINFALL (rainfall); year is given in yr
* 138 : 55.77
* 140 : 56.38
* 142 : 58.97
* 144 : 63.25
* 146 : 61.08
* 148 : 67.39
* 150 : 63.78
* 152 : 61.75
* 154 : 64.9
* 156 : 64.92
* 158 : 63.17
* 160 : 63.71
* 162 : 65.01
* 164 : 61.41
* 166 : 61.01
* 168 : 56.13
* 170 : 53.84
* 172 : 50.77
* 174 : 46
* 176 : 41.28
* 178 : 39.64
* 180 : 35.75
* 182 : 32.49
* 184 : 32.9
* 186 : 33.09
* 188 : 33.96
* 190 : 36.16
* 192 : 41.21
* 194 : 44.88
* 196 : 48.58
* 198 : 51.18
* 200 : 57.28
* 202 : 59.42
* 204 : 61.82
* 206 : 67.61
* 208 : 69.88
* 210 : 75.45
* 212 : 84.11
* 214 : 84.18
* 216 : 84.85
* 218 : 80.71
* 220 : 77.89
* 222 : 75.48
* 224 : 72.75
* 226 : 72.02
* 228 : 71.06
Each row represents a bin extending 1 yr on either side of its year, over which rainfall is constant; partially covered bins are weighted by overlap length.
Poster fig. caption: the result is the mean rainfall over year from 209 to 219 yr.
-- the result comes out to 81.9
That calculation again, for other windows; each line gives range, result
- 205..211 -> 71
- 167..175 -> 51.7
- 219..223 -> 76.7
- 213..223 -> 80.6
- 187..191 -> 35.1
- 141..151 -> 62.9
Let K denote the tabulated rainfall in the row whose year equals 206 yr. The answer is 67.61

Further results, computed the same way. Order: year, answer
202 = 59.42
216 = 84.85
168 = 56.13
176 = 41.28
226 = 72.02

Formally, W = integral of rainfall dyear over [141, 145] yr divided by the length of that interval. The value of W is 61.1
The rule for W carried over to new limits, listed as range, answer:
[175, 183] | 37.3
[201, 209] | 64.7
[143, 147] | 62.2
